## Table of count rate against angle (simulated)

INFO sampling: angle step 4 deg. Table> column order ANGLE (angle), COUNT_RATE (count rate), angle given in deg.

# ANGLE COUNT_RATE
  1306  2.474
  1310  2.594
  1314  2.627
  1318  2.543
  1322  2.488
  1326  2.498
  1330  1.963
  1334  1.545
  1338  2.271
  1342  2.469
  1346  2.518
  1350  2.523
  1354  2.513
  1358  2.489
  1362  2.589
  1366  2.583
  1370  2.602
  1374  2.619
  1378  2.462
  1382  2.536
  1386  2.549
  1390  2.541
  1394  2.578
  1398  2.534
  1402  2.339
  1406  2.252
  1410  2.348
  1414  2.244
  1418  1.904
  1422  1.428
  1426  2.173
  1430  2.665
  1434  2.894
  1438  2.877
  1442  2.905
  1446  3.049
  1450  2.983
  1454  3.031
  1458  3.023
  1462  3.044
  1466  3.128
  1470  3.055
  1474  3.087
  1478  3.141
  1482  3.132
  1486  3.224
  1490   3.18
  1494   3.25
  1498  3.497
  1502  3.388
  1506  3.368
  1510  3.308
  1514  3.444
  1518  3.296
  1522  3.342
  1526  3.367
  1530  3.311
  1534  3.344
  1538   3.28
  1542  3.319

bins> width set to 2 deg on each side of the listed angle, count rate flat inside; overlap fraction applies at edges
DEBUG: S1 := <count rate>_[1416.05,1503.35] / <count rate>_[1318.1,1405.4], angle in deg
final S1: 1.19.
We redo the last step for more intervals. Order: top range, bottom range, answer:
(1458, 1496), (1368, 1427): 1.34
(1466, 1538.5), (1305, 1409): 1.34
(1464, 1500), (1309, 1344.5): 1.37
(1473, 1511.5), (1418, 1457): 1.24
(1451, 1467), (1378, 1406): 1.22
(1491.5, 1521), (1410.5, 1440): 1.45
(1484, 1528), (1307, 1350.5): 1.41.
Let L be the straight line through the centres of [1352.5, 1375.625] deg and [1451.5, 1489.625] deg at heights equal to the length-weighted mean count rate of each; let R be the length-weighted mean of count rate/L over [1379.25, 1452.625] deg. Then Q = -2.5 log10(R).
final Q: 0.14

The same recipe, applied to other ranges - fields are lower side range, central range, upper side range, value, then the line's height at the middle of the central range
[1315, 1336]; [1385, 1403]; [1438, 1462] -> 0.06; 2.65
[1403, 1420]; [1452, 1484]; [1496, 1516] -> -0.06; 2.92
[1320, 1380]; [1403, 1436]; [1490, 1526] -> 0.25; 2.82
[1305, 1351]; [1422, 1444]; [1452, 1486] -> 0.13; 2.91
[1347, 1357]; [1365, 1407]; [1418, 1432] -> -0.09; 2.3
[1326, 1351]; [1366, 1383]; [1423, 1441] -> -0.08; 2.37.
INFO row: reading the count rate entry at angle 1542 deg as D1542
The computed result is 3.319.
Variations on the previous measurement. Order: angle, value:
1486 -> 3.224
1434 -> 2.894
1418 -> 1.904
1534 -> 3.344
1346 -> 2.518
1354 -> 2.513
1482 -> 3.132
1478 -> 3.141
